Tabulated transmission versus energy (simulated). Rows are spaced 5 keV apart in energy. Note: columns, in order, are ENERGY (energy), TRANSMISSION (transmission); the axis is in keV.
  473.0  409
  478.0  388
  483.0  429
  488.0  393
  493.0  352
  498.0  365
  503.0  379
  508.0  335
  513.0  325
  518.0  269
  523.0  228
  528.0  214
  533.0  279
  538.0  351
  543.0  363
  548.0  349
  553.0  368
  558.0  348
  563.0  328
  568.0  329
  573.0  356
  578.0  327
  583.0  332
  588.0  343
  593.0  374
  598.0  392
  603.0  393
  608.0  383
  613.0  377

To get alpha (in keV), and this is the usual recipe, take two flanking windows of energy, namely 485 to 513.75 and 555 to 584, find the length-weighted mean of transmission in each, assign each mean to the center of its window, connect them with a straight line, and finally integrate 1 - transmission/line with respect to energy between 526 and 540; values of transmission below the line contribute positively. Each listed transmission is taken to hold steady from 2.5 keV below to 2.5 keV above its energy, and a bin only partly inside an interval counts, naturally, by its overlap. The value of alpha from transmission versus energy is 2.7 keV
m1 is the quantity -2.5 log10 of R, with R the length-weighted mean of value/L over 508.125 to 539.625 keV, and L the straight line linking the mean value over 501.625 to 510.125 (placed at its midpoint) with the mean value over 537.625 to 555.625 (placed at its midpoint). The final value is 0.26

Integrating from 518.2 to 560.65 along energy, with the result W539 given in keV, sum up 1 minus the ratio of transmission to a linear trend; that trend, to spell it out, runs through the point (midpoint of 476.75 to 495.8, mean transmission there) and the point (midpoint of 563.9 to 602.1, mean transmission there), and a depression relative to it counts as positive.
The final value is 6.7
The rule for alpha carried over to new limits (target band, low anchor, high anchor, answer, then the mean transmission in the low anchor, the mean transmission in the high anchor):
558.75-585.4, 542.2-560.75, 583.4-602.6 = 2.0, 356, 368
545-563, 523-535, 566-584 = -3.6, 241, 337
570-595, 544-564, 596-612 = 1.8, 351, 388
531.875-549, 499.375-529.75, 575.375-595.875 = -1.3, 296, 345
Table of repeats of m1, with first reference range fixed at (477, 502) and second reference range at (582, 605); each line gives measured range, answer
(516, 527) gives 0.49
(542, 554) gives 0.05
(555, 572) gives 0.11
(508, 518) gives 0.21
